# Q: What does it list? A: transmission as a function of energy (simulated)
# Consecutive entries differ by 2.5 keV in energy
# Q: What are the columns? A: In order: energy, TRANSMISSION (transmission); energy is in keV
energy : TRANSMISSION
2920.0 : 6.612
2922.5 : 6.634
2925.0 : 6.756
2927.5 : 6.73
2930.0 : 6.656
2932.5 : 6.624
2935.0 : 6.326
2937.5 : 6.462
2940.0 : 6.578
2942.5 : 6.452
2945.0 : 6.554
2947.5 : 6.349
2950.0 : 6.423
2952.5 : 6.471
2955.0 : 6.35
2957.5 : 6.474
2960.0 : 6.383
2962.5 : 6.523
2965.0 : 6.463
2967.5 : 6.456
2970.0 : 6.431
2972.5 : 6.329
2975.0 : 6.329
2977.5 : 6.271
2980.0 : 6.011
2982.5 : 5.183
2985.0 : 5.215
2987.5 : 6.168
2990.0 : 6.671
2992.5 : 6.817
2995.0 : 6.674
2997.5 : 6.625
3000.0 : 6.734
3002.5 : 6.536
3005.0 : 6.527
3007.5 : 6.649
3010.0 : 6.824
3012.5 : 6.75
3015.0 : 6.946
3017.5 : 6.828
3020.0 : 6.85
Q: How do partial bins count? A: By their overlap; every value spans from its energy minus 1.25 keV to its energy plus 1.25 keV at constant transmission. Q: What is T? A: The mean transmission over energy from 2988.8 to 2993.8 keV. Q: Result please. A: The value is 6.74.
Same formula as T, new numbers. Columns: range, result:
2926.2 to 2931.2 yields 6.69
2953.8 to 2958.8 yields 6.41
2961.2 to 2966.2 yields 6.49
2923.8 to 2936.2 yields 6.62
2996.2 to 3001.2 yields 6.68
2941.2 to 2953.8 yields 6.45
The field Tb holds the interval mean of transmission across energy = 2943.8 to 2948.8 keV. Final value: 6.45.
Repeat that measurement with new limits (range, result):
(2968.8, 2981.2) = 6.27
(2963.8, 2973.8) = 6.42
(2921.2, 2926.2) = 6.69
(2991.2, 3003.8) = 6.68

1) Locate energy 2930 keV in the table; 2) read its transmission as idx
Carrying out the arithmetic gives 6.656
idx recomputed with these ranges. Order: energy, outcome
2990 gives 6.671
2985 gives 5.215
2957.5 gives 6.474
